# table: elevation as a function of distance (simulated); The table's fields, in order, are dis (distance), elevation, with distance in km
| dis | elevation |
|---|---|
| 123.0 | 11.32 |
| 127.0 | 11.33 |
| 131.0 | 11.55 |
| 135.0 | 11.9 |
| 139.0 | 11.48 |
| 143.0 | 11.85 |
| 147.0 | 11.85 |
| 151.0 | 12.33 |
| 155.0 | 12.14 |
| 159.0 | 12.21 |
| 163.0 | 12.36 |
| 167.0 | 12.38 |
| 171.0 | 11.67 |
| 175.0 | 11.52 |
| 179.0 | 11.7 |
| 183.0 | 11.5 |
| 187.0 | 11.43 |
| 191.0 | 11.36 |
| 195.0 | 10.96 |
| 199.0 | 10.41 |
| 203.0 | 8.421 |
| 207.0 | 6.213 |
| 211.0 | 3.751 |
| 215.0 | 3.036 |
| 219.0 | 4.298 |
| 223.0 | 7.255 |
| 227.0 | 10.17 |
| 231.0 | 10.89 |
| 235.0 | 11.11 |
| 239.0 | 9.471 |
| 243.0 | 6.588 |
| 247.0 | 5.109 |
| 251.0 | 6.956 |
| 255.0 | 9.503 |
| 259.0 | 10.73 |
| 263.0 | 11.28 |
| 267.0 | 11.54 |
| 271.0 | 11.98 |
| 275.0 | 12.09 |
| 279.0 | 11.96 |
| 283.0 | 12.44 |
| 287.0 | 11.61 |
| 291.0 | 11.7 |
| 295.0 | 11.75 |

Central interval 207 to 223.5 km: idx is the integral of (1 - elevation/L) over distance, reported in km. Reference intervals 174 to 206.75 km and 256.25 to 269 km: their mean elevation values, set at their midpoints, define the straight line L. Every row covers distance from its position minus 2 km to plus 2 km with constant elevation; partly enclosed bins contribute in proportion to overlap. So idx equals 9.56 km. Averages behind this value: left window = 10.6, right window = 11.1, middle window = 4.54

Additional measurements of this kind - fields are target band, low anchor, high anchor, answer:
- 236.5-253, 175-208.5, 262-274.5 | 6.0 km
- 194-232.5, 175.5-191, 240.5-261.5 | 9.6 km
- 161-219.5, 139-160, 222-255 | 5.8 km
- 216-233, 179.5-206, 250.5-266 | 4.0 km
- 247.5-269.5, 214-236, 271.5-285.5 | 1.8 km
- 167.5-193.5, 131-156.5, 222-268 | -1.5 km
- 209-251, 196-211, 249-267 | 8.2 km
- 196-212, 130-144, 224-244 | 4.2 km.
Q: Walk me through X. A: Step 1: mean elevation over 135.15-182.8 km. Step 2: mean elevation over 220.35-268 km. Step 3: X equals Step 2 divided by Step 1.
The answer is 0.8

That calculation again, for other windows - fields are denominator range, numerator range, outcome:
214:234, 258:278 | 1.54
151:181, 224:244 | 0.81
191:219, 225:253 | 1.19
